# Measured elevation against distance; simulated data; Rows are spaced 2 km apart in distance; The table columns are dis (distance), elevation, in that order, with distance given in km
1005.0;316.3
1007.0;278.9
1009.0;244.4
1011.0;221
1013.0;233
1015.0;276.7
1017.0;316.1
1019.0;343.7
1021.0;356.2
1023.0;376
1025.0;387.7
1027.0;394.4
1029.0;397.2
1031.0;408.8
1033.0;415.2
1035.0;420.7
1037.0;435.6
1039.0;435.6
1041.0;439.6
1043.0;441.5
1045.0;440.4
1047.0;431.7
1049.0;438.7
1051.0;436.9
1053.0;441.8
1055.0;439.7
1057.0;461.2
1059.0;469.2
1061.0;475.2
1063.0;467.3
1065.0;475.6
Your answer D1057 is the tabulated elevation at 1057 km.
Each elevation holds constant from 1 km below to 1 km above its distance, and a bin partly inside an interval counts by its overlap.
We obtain 461.2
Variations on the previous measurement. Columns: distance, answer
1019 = 343.7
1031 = 408.8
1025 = 387.7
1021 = 356.2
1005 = 316.3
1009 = 244.4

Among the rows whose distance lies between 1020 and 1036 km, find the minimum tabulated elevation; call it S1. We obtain 356.2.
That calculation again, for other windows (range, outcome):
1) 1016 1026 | 316.1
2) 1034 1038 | 420.7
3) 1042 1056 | 431.7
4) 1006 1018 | 221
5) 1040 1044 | 439.6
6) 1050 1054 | 436.9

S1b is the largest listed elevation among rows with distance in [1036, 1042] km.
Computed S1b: 439.6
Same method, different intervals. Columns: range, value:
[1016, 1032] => 408.8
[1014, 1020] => 343.7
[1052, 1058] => 461.2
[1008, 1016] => 276.7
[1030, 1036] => 420.7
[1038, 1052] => 441.5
